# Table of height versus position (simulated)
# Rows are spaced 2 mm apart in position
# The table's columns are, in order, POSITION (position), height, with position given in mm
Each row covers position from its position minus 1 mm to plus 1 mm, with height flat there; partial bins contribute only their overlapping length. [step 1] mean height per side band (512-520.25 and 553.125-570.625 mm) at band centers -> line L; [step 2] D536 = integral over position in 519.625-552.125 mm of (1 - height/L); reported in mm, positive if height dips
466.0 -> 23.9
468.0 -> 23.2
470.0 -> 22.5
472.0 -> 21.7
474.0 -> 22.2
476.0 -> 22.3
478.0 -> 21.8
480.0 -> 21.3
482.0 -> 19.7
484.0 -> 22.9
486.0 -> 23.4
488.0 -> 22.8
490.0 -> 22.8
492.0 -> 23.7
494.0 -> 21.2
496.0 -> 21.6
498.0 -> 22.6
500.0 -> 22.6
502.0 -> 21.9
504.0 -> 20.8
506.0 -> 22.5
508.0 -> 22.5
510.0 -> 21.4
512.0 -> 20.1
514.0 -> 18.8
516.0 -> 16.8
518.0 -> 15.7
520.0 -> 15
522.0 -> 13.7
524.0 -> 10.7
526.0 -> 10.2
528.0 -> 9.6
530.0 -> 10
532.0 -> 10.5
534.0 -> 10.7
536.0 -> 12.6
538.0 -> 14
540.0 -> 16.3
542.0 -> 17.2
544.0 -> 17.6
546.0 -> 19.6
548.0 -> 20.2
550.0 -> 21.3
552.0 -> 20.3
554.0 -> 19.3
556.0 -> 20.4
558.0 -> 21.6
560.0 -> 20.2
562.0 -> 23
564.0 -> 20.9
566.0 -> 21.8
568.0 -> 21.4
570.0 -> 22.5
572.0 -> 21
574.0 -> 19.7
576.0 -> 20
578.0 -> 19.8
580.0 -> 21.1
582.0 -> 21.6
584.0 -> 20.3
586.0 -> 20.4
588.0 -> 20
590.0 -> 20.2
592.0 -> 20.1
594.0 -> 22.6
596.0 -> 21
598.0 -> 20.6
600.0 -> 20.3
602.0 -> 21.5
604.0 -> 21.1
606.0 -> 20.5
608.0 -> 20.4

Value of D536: 7.7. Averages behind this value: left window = 17.1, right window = 21.2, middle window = 14.5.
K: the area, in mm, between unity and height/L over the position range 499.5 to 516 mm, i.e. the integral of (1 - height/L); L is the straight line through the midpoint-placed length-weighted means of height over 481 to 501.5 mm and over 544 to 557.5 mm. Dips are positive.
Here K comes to 0.5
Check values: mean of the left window 22.3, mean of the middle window 21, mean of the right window 20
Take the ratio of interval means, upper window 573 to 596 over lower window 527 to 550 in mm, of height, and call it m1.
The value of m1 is 1.40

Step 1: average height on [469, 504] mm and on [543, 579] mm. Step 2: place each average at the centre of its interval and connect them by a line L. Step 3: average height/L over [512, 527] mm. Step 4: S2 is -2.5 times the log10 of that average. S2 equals 0.40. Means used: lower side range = 22.1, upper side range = 20.6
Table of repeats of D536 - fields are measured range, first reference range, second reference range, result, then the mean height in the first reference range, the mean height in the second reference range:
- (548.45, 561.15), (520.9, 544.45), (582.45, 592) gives -3.87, 12.7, 20.3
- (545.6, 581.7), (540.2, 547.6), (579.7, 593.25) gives -3.01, 18.1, 20.5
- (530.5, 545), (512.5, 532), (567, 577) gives 1.70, 13.4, 20.9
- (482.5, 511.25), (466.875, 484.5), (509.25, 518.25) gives -3.05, 21.9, 18.7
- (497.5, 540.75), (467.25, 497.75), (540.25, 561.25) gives 9.73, 22.2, 19.7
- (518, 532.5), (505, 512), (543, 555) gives 6.41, 21.8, 19.7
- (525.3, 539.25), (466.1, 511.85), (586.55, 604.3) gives 6.72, 22.2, 20.8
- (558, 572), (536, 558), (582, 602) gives -1.60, 18.5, 20.7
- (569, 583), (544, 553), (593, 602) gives -0.10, 20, 21.2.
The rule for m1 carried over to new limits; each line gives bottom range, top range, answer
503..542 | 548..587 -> 1.35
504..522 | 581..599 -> 1.10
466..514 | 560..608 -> 0.95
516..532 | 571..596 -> 1.67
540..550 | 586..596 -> 1.11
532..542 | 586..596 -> 1.54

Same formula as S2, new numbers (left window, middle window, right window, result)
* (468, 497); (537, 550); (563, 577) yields 0.20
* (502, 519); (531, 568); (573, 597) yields 0.11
